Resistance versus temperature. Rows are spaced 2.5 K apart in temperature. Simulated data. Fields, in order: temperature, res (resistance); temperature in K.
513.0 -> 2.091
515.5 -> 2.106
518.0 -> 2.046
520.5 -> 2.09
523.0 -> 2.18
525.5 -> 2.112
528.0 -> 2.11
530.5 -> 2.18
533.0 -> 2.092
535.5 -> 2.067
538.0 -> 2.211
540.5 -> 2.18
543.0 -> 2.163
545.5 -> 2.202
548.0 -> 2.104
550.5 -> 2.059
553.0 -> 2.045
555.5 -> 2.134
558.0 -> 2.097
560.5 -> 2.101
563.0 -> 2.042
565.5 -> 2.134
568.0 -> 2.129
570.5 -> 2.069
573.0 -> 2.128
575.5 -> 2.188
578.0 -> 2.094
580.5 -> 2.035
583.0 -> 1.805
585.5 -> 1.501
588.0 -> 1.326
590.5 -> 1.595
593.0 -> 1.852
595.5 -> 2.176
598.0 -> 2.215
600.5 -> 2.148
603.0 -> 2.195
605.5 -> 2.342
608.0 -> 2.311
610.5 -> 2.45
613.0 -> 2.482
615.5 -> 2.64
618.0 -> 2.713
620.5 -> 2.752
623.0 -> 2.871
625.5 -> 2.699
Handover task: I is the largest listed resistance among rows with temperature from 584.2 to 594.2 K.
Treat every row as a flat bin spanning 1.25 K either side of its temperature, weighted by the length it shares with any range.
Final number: 1.852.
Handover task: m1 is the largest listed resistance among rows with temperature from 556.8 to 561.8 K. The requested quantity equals 2.101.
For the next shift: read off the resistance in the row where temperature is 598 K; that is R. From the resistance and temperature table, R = 2.215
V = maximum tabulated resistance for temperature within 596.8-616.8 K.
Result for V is 2.64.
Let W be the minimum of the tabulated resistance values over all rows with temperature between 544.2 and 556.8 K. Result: 2.045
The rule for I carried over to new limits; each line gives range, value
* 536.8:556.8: 2.211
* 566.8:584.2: 2.188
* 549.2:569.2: 2.134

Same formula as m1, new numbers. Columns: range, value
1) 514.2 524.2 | 2.18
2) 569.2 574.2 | 2.128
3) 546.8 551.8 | 2.104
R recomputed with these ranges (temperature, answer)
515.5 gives 2.106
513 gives 2.091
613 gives 2.482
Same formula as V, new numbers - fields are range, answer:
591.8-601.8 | 2.215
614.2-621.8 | 2.752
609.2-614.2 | 2.482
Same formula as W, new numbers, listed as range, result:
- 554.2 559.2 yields 2.097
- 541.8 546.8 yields 2.163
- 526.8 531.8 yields 2.11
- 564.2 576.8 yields 2.069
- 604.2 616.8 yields 2.311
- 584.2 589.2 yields 1.326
